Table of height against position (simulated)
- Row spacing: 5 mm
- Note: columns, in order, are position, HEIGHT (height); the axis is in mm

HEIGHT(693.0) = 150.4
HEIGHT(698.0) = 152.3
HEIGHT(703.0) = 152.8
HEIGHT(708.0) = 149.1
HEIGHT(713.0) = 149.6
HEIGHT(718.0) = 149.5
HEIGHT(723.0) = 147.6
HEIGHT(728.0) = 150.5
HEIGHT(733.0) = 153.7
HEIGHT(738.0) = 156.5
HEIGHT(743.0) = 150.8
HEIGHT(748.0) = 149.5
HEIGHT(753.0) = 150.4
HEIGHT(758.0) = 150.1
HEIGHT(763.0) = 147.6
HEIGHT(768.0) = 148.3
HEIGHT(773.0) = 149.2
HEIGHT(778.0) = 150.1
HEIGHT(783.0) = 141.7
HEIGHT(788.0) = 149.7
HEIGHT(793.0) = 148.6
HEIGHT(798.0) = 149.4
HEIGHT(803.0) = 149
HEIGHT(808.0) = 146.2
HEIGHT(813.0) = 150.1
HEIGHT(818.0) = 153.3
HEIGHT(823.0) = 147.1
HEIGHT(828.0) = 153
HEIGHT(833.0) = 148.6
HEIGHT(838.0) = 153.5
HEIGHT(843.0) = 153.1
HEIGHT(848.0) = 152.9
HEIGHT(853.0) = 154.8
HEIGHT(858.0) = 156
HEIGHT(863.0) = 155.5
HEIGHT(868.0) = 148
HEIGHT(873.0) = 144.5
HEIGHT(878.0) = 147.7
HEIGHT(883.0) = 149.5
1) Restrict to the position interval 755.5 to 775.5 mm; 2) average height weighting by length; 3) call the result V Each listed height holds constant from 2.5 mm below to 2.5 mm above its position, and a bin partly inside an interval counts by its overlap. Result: 149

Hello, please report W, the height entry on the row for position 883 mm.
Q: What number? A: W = 149.5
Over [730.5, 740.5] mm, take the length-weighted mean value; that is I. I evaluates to 155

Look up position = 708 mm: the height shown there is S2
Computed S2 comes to 149.1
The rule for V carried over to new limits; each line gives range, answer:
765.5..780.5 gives 149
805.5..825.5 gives 149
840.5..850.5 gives 153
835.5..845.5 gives 153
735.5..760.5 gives 151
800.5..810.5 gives 148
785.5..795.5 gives 149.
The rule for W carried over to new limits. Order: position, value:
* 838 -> 153.5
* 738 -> 156.5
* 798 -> 149.4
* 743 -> 150.8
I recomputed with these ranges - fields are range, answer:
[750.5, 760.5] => 150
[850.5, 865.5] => 155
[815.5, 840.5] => 151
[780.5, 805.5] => 148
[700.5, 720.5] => 150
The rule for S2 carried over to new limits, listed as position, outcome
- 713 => 149.6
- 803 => 149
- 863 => 155.5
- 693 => 150.4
